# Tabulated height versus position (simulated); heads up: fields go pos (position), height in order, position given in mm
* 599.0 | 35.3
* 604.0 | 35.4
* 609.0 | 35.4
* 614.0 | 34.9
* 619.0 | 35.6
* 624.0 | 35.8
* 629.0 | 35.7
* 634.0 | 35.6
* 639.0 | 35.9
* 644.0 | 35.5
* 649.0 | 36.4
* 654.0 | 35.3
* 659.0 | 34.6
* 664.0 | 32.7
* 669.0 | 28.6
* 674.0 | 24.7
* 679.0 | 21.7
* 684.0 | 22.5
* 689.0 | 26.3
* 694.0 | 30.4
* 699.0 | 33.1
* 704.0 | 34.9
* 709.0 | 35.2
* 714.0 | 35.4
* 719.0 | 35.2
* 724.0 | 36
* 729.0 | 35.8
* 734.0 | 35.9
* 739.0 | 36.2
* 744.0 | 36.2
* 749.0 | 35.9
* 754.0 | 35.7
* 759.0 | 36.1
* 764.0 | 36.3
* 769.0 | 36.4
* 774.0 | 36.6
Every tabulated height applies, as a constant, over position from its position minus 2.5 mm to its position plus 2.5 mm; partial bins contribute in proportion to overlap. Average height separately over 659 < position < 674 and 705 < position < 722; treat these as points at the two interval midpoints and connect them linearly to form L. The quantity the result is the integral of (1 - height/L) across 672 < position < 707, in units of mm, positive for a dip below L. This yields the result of 5.39 mm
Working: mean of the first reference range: 30.3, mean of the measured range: 27.8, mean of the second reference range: 35.3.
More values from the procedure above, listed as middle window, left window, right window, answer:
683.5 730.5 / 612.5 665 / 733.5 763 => 3.9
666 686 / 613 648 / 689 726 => 5.7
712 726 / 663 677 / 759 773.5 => -1.4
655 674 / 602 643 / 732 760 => 2.4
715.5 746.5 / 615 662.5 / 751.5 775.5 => 0.1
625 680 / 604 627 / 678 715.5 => 0.5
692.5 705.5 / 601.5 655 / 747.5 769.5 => 1.1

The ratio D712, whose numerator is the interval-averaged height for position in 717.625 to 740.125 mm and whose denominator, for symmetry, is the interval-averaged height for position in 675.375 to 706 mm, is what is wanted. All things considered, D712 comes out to 1.28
